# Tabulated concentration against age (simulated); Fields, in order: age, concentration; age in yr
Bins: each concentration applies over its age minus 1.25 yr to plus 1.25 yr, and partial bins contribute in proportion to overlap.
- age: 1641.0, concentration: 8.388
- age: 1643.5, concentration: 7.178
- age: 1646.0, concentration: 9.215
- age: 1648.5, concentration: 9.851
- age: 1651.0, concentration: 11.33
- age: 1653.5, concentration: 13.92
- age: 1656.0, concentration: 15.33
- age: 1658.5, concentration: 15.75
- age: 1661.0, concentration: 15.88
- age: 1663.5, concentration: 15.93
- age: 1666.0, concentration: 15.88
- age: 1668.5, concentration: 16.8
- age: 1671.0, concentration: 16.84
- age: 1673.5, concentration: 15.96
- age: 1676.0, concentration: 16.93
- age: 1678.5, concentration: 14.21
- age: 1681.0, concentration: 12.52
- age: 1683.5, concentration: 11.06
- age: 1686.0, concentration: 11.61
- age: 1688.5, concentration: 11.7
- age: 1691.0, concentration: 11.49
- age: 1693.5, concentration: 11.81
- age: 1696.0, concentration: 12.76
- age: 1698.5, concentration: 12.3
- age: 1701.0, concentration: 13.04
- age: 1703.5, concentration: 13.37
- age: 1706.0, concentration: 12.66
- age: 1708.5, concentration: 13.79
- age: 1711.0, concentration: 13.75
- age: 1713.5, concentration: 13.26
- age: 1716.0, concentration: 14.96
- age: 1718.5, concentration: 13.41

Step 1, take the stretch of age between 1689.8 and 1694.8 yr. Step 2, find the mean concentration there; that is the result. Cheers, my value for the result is 11.7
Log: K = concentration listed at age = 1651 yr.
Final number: 11.33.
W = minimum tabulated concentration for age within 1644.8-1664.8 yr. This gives 9.215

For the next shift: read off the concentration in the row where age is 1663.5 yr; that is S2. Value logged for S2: 15.93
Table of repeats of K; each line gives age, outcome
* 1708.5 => 13.79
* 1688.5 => 11.7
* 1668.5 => 16.8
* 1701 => 13.04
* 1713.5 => 13.26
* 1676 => 16.93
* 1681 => 12.52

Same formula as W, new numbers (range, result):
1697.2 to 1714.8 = 12.3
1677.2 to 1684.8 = 11.06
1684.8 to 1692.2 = 11.49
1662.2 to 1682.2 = 12.52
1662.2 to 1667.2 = 15.88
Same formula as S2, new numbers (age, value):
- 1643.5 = 7.178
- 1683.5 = 11.06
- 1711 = 13.75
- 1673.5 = 15.96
